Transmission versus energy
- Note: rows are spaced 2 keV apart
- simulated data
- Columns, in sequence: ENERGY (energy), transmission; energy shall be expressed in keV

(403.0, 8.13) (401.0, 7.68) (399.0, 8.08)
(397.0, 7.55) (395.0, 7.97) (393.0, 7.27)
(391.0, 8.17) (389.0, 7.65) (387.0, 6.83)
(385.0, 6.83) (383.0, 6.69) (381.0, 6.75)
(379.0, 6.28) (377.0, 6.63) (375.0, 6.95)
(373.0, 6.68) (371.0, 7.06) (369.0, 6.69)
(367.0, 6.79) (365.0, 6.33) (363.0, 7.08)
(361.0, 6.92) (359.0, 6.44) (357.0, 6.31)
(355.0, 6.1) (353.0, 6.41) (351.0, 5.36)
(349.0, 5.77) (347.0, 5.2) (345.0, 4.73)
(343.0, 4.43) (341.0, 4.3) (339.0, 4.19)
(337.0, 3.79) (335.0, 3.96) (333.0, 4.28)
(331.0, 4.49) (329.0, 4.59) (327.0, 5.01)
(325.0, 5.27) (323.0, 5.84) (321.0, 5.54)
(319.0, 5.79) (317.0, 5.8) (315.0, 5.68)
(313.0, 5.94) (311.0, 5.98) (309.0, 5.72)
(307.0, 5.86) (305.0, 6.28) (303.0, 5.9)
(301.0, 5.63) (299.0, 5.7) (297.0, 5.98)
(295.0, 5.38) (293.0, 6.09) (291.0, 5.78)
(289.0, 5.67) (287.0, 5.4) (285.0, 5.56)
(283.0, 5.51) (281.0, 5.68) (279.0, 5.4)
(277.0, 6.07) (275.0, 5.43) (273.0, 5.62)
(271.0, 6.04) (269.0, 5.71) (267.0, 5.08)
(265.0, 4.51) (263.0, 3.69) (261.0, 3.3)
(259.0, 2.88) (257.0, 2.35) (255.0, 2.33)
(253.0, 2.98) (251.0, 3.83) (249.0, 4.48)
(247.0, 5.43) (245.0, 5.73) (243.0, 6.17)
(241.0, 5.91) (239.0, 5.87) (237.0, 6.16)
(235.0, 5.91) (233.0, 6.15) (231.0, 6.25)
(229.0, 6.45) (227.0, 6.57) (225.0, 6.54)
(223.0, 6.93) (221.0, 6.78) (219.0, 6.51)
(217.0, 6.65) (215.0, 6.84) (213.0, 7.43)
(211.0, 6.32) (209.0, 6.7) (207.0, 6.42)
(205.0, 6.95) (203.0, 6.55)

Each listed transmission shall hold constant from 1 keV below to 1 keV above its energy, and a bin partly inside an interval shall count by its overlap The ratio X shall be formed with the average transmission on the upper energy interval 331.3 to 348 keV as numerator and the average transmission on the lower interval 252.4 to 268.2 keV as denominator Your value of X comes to 1.27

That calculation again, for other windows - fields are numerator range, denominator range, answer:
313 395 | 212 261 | 1.08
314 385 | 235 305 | 1.12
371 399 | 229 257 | 1.39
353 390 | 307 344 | 1.33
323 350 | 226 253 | 0.82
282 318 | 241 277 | 1.27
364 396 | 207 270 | 1.28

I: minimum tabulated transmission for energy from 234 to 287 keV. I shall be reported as 2.33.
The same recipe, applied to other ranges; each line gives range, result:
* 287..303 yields 5.38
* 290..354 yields 3.79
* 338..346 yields 4.19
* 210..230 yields 6.32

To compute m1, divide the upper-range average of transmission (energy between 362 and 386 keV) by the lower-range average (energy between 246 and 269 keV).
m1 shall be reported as 1.8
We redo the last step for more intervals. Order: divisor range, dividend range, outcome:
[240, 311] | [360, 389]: 1.32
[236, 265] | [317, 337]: 1.13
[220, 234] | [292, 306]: 0.90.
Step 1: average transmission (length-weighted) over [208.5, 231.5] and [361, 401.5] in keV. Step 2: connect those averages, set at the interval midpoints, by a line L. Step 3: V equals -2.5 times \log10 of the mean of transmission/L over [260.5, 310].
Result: 0.24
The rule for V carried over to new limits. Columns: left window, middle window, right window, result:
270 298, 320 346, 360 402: 0.34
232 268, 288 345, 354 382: 0.08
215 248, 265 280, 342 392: 0.14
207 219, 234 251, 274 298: 0.13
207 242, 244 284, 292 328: 0.31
